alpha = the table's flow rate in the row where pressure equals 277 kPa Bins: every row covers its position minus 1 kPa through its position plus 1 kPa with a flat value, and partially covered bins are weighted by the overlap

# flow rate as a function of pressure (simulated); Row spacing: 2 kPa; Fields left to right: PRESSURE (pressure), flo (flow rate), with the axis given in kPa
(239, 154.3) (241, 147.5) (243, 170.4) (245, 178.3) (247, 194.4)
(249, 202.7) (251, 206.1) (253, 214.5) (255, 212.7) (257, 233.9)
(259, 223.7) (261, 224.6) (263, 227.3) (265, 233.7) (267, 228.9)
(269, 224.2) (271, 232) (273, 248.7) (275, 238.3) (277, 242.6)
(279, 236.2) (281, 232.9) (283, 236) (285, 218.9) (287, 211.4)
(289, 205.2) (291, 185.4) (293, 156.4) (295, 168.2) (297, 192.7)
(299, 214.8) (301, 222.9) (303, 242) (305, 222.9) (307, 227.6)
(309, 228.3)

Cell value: 242.6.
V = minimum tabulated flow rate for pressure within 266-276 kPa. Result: 224.2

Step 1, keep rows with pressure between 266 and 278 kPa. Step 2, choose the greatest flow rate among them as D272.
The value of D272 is 248.7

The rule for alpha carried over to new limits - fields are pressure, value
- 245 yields 178.3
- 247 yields 194.4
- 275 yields 238.3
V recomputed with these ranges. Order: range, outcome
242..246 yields 170.4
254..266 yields 212.7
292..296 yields 156.4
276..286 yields 218.9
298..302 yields 214.8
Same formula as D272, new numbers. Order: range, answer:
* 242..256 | 214.5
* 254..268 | 233.9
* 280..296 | 236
